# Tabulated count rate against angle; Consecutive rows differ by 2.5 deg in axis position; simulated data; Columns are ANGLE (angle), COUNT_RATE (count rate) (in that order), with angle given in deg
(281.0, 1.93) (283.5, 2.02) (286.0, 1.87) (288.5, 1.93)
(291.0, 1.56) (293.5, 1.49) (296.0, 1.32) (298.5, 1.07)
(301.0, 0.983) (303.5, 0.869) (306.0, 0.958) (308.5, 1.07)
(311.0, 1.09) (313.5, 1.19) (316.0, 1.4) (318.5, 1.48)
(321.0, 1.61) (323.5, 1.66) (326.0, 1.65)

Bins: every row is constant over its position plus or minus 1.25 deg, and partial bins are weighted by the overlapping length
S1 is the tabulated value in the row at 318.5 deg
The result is 1.48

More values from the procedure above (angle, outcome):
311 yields 1.09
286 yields 1.87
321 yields 1.61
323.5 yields 1.66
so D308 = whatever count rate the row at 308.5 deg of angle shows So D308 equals 1.07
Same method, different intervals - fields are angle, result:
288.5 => 1.93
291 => 1.56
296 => 1.32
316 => 1.4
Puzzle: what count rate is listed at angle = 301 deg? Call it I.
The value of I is 0.983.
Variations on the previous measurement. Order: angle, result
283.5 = 2.02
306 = 0.958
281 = 1.93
